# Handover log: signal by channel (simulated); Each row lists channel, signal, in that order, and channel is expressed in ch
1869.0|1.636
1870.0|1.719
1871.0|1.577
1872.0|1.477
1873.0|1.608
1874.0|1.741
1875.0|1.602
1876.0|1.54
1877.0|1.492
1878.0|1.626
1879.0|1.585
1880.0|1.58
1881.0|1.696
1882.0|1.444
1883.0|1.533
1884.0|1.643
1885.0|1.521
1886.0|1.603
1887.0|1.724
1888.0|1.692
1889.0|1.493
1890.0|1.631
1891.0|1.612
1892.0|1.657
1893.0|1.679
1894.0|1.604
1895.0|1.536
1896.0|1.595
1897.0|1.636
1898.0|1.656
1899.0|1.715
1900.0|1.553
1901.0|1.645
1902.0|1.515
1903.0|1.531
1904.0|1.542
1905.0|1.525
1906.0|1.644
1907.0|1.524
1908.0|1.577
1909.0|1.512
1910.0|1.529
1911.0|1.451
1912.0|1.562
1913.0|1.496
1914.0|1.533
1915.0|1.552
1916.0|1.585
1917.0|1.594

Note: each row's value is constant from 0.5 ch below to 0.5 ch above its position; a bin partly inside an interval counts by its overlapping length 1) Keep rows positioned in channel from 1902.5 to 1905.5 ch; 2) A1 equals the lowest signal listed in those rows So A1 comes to 1.525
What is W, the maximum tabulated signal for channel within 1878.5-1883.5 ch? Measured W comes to 1.696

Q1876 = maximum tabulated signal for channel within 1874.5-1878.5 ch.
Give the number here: 1.626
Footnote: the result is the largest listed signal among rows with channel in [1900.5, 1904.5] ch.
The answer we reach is 1.645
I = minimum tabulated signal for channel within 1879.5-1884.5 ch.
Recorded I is 1.444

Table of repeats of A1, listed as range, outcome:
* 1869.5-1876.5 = 1.477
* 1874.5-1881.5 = 1.492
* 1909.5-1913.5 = 1.451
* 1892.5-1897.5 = 1.536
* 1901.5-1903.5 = 1.515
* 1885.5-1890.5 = 1.493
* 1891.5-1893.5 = 1.657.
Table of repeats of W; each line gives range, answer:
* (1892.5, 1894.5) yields 1.679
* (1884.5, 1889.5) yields 1.724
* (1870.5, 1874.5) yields 1.741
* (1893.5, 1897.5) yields 1.636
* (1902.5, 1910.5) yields 1.644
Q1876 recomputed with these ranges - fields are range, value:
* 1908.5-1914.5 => 1.562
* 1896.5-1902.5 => 1.715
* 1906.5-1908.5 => 1.577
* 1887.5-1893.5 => 1.692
